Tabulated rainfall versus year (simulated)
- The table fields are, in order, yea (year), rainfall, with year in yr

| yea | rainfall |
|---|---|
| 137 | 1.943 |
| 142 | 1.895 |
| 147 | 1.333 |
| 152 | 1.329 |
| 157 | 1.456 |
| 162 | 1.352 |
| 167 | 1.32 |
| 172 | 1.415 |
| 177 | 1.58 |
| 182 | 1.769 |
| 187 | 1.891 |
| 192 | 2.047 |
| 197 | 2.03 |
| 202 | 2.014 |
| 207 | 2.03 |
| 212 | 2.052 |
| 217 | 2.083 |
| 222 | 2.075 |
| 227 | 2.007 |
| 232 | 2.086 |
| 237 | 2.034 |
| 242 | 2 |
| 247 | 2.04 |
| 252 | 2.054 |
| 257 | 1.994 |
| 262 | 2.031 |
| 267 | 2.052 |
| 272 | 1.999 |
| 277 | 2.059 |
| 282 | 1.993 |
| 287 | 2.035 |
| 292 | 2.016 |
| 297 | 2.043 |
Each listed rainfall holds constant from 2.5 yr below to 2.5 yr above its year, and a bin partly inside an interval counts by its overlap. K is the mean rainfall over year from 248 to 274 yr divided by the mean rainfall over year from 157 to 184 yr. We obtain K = 1.37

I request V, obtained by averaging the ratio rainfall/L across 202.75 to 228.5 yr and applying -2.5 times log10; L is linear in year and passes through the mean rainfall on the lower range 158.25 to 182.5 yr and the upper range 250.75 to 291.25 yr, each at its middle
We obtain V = -0.19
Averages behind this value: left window 1.46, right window 2.03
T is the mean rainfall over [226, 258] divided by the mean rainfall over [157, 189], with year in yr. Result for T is 1.32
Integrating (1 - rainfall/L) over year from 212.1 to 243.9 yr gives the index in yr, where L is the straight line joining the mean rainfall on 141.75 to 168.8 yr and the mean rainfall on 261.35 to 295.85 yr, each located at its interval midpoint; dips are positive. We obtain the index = -4.9 yr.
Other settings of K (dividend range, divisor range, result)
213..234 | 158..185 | 1.38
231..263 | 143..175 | 1.46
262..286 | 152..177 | 1.45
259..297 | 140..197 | 1.27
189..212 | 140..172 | 1.41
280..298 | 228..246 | 0.99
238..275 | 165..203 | 1.15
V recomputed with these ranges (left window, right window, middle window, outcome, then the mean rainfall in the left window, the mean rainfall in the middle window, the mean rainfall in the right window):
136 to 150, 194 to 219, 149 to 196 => 0.17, 1.69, 1.59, 2.04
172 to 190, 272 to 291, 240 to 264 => -0.05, 1.71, 2.02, 2.02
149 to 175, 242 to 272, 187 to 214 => -0.23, 1.38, 2.02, 2.03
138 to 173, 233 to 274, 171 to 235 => -0.12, 1.47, 1.94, 2.03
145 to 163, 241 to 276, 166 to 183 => -0.01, 1.37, 1.52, 2.03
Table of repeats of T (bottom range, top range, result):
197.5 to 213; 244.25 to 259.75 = 1.00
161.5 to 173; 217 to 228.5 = 1.51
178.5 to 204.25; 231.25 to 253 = 1.05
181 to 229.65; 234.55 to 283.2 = 1.01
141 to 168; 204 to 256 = 1.43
